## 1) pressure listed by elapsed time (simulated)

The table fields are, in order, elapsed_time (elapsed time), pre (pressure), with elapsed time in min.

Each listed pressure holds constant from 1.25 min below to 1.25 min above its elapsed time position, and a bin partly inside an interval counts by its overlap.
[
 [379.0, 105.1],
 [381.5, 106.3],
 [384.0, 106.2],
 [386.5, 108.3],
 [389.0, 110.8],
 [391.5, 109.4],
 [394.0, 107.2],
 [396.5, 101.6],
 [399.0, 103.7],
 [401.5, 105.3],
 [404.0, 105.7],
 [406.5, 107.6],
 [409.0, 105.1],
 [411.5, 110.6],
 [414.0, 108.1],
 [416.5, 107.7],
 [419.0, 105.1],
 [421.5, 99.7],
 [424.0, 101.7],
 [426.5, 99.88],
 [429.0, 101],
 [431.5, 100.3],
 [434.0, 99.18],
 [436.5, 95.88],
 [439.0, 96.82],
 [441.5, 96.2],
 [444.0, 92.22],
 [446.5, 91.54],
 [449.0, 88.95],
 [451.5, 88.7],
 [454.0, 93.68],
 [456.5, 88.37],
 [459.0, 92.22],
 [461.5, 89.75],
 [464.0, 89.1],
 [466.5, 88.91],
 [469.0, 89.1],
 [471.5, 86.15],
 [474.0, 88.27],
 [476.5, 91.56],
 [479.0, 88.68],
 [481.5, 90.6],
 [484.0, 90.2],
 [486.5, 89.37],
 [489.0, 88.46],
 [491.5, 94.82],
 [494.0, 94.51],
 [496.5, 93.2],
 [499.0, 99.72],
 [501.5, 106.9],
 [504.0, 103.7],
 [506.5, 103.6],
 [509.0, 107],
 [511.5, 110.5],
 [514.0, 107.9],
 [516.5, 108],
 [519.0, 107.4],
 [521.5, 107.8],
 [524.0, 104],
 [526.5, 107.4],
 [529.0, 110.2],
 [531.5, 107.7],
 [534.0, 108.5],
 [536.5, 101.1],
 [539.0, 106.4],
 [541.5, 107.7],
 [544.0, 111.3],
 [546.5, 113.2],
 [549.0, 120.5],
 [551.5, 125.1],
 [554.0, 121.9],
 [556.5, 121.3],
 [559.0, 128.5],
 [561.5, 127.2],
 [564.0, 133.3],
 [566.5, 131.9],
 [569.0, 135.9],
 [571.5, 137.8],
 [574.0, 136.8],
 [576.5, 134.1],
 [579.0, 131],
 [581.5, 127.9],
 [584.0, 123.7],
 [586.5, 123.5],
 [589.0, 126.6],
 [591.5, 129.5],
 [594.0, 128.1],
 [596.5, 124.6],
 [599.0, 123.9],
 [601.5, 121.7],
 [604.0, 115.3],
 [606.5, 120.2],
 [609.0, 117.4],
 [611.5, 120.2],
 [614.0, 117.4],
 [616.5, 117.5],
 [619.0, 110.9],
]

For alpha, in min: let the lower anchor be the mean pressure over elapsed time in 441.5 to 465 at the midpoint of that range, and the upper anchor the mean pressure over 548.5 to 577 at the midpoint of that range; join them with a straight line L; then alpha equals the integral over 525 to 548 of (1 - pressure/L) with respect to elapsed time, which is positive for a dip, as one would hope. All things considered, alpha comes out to 2.3 min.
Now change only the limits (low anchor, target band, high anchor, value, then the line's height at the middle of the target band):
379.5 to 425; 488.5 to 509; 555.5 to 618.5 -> 3.09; 117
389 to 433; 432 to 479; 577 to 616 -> 7.62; 109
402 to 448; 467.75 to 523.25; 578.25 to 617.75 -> 6.34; 110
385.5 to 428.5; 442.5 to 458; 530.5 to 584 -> 2.77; 110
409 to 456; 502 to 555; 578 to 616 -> 1.69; 113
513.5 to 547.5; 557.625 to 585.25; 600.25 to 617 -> -4.44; 113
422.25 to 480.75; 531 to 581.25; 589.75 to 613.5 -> -3.91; 113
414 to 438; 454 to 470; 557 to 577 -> 2.85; 109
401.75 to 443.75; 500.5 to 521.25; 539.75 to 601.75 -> 1.68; 116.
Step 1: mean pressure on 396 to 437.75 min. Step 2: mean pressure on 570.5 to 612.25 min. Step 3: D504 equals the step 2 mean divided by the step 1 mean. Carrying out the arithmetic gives 1.22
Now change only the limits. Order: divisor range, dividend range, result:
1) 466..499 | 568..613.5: 1.39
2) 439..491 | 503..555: 1.21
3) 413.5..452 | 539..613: 1.27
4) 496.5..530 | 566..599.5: 1.22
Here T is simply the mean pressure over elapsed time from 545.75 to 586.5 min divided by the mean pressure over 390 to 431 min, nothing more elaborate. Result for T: 1.22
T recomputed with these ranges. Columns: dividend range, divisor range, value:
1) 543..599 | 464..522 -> 1.31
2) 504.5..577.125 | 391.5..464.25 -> 1.17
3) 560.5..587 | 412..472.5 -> 1.37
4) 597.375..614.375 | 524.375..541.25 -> 1.12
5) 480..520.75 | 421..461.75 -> 1.05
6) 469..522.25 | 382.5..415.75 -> 0.91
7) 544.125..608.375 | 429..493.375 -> 1.37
